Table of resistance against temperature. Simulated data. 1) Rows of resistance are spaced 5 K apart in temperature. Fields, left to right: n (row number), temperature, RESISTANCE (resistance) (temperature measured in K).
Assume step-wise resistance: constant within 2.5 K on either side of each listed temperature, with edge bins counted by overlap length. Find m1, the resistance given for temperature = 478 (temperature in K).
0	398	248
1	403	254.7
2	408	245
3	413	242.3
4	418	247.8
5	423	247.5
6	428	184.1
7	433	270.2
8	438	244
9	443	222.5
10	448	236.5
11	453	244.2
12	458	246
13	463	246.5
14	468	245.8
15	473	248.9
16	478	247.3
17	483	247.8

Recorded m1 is 247.3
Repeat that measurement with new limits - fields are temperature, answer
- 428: 184.1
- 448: 236.5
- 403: 254.7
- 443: 222.5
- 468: 245.8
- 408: 245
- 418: 247.8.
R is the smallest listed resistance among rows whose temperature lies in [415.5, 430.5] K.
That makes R 184.1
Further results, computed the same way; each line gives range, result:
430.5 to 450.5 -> 222.5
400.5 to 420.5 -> 242.3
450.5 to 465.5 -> 244.2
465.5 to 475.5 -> 245.8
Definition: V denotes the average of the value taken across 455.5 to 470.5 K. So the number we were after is 246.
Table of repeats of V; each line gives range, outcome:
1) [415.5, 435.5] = 237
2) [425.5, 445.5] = 230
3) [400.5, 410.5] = 250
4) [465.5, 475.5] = 247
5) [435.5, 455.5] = 237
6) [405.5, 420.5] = 245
